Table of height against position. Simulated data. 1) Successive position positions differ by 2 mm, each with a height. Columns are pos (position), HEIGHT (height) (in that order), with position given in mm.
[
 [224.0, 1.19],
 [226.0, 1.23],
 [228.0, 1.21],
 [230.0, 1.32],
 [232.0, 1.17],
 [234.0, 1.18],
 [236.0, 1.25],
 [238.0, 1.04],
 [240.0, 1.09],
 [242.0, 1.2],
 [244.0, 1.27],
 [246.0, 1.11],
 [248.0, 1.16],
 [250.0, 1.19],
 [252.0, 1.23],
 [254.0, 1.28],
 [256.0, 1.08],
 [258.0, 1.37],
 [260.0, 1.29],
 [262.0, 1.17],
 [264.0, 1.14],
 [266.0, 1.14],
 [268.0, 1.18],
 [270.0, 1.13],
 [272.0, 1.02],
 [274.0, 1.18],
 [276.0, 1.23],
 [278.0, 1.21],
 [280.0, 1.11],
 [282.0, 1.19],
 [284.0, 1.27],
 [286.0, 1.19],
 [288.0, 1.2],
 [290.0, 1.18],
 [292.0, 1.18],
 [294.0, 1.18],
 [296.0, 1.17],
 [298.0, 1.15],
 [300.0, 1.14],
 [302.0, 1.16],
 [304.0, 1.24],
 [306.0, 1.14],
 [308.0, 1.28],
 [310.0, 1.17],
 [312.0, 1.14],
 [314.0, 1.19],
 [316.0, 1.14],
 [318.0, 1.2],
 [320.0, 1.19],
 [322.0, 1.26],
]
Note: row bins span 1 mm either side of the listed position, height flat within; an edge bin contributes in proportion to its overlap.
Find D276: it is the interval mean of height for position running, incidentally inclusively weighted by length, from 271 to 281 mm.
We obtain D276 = 1.15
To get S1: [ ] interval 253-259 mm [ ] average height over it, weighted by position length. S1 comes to 1.24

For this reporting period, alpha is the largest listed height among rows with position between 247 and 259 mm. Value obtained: 1.37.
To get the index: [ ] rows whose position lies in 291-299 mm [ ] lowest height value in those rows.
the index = 1.15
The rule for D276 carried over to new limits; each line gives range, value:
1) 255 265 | 1.21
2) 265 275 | 1.13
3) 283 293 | 1.2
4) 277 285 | 1.19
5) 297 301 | 1.15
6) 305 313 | 1.18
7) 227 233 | 1.23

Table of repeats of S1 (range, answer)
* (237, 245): 1.15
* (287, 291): 1.19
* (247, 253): 1.19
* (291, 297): 1.18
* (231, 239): 1.16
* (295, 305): 1.17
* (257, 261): 1.33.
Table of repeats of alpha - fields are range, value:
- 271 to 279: 1.23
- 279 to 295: 1.27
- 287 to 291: 1.2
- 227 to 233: 1.32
